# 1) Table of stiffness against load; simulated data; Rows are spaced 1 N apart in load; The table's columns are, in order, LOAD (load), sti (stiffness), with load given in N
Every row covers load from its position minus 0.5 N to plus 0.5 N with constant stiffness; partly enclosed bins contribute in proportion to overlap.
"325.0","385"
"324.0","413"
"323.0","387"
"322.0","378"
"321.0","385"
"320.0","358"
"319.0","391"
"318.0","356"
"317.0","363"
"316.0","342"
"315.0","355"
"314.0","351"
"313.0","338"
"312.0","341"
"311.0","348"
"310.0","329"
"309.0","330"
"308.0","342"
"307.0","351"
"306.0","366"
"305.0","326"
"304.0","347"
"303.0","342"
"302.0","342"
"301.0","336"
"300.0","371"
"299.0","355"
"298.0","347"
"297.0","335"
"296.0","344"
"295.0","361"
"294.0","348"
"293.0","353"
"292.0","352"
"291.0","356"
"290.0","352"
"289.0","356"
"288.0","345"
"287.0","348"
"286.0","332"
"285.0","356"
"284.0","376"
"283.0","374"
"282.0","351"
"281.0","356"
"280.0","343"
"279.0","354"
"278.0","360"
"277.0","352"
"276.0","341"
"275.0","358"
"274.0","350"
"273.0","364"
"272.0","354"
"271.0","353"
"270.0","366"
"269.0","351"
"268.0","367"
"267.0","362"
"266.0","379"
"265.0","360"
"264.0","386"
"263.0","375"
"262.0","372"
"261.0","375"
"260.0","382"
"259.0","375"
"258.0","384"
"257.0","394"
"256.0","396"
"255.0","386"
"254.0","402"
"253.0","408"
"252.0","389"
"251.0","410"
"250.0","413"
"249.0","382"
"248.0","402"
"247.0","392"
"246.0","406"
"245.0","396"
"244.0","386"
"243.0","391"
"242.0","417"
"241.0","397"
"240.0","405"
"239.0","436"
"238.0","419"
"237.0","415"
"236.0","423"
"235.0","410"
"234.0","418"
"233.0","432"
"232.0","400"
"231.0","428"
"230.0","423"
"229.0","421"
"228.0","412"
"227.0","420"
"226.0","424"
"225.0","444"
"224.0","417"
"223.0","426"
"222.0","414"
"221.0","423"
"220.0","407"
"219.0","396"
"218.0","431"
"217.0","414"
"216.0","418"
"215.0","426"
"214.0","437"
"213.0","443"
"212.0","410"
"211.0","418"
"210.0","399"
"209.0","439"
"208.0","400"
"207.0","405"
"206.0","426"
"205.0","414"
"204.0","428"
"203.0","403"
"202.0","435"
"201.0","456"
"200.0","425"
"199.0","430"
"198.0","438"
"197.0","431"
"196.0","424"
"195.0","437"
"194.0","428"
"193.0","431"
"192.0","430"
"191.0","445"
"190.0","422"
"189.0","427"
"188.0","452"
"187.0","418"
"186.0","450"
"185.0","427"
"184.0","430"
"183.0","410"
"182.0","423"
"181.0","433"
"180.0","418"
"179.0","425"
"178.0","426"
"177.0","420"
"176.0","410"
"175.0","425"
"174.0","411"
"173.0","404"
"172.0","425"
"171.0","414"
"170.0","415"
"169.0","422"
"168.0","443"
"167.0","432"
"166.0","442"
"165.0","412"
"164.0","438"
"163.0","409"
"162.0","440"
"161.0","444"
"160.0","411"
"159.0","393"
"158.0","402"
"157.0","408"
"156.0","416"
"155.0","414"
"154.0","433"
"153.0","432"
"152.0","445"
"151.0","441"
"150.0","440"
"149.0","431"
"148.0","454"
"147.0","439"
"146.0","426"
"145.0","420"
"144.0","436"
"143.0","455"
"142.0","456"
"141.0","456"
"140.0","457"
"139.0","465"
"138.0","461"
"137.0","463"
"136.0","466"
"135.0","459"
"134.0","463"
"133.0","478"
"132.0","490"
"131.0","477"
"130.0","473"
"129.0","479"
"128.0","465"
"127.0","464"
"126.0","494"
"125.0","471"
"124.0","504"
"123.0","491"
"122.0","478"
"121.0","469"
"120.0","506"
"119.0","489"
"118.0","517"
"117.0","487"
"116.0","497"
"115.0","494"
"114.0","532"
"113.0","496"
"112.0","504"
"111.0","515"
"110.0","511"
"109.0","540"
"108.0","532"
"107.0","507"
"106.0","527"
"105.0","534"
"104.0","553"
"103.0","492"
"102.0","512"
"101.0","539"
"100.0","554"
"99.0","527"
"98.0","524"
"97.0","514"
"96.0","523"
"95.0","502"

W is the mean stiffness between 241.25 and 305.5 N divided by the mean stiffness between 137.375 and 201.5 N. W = 0.85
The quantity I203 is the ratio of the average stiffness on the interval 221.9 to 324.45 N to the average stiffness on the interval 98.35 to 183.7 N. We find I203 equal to 0.8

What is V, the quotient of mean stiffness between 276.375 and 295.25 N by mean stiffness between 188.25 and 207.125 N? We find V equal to 0.8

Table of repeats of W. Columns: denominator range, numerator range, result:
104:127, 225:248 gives 0.82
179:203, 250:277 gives 0.87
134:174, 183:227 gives 0.98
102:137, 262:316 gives 0.71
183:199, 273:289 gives 0.82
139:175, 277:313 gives 0.81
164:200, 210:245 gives 0.98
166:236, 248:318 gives 0.85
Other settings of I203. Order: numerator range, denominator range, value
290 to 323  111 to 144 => 0.73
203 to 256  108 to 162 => 0.89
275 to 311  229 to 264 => 0.87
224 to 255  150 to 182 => 0.97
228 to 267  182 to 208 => 0.93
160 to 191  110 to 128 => 0.86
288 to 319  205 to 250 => 0.84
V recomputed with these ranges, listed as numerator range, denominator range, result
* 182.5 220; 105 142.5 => 0.87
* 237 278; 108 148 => 0.80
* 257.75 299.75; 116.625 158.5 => 0.78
